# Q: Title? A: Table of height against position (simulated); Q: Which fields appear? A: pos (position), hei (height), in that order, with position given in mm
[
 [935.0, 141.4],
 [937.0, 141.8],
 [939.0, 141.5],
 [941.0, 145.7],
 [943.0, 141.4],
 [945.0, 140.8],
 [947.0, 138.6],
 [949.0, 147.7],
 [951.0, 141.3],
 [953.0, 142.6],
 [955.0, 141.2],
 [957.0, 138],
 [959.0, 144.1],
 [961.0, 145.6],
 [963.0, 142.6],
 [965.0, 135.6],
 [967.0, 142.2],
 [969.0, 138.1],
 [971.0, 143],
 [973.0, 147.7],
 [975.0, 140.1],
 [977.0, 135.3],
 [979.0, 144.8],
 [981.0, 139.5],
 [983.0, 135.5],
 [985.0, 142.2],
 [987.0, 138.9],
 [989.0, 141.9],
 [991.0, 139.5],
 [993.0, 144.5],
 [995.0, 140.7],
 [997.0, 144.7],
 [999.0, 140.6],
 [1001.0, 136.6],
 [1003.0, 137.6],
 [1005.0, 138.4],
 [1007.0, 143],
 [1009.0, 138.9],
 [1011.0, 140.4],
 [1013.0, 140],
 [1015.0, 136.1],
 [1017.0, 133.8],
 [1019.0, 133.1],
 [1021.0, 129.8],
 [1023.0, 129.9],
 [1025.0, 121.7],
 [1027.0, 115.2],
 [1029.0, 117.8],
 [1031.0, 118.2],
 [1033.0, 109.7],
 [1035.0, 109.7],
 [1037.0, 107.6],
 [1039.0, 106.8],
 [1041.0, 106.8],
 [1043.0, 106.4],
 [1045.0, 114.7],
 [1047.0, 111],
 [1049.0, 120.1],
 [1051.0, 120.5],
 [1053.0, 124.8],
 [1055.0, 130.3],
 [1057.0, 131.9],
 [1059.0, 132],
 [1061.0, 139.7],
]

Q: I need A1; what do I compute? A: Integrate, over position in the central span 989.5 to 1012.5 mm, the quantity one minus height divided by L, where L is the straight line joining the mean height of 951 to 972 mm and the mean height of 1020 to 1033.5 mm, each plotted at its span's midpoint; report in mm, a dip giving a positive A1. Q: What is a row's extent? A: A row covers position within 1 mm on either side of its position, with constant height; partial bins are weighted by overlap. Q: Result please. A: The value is -2.1 mm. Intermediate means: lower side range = 141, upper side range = 121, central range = 140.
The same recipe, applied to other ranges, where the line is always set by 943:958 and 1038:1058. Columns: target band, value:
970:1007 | -2.4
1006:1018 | -1.2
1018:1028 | -0.2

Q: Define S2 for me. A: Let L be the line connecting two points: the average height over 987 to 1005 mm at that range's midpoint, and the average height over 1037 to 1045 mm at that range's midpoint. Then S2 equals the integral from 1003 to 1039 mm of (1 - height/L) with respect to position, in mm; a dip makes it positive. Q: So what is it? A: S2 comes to -1.3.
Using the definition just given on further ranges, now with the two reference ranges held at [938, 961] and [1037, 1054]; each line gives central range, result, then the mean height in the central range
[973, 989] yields -0.88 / 140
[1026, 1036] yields 0.32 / 114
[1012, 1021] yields -0.95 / 135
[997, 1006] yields -0.87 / 139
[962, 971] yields -0.19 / 140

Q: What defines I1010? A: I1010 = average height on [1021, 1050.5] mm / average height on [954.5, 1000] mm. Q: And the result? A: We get 0.8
